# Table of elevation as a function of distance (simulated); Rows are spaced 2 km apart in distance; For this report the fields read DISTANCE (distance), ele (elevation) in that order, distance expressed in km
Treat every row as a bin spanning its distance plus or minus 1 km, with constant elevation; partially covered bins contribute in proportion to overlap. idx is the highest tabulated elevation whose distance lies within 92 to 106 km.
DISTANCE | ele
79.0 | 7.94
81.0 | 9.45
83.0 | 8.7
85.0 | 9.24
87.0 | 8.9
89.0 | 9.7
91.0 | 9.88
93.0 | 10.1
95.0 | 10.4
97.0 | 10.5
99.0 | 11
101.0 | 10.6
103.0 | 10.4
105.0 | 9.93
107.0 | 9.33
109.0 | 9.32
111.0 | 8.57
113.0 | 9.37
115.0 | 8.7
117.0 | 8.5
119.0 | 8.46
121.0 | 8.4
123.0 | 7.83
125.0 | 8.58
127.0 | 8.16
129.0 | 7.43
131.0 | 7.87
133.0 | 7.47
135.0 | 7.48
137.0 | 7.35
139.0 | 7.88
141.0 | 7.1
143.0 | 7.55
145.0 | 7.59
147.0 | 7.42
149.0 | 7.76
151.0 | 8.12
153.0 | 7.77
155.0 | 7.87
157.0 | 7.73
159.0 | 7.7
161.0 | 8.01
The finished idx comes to 11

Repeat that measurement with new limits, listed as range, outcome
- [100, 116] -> 10.6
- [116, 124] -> 8.5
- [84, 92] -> 9.88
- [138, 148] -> 7.88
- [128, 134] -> 7.87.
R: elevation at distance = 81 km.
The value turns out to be 9.45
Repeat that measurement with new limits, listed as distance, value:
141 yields 7.1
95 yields 10.4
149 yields 7.76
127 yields 8.16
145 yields 7.59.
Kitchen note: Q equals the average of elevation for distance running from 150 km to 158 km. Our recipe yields 7.87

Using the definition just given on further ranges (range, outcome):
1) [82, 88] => 8.95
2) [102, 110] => 9.74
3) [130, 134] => 7.67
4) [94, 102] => 10.6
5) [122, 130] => 8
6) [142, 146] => 7.57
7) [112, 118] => 8.86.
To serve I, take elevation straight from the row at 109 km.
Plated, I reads 9.32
